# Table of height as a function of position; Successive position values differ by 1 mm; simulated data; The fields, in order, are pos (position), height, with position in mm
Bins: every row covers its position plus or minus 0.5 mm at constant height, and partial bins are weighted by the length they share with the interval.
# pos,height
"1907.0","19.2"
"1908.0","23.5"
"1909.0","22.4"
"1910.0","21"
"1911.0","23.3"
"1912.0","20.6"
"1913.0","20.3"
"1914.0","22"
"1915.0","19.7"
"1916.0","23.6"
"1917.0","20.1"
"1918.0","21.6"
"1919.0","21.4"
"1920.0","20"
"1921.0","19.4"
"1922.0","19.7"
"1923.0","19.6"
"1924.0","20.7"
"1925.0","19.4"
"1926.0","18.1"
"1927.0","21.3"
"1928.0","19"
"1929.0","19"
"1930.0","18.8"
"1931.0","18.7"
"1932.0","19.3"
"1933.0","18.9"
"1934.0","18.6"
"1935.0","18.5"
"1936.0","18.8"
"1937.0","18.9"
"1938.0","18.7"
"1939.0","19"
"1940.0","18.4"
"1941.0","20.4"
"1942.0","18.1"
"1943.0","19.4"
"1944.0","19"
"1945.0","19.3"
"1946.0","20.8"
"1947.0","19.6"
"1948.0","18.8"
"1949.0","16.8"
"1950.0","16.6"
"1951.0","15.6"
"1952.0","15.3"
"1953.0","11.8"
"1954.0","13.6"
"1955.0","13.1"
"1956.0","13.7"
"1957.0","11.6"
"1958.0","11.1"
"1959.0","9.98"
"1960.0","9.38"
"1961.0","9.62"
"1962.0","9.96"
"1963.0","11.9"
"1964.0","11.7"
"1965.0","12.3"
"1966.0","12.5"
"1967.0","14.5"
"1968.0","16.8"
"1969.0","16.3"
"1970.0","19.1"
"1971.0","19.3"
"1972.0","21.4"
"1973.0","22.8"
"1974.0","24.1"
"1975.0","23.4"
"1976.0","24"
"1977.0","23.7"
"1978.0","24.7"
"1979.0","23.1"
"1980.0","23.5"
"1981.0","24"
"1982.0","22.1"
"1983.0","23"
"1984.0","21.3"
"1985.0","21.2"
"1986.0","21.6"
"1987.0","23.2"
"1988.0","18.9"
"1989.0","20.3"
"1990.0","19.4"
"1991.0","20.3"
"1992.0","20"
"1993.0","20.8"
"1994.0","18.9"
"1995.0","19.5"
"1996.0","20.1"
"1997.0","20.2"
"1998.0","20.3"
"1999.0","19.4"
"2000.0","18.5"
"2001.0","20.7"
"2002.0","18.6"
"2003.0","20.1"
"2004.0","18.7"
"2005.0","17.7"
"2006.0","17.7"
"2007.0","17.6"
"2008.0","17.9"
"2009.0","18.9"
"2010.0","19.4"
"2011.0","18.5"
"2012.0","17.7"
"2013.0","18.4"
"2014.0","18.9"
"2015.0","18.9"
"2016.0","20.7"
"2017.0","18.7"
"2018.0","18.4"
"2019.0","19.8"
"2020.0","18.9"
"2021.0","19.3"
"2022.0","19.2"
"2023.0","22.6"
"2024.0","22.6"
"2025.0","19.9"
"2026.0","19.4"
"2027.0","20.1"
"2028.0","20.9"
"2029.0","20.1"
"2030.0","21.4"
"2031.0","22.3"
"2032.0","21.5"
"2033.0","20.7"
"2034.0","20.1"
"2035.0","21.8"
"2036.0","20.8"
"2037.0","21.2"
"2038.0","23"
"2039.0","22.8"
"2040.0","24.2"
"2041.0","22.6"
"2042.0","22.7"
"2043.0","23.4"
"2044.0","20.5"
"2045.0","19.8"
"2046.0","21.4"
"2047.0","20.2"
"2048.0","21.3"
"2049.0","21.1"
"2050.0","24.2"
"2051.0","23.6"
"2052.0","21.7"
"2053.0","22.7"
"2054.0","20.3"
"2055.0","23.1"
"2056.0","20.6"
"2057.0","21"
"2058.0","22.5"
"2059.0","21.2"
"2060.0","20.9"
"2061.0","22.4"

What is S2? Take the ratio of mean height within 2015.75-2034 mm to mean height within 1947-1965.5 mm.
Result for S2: 1.6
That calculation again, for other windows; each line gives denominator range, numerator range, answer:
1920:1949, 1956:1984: 0.92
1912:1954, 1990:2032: 1.03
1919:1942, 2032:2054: 1.13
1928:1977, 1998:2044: 1.19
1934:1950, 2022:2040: 1.13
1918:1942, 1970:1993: 1.14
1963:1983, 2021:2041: 1.07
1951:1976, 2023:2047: 1.43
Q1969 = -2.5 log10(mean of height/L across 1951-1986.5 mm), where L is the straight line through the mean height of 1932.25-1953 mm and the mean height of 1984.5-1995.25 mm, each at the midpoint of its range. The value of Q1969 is 0.13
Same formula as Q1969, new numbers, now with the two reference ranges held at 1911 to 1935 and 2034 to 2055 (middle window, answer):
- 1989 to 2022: 0.116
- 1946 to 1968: 0.452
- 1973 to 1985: -0.115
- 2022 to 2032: 0.036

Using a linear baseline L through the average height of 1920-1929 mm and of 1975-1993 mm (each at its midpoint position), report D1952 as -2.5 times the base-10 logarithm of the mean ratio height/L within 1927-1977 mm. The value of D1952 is 0.21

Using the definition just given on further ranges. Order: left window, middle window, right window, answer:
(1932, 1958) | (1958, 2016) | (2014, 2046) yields 0.01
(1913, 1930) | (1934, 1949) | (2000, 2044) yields 0.07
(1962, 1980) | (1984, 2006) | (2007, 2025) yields -0.05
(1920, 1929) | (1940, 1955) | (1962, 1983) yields 0.13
